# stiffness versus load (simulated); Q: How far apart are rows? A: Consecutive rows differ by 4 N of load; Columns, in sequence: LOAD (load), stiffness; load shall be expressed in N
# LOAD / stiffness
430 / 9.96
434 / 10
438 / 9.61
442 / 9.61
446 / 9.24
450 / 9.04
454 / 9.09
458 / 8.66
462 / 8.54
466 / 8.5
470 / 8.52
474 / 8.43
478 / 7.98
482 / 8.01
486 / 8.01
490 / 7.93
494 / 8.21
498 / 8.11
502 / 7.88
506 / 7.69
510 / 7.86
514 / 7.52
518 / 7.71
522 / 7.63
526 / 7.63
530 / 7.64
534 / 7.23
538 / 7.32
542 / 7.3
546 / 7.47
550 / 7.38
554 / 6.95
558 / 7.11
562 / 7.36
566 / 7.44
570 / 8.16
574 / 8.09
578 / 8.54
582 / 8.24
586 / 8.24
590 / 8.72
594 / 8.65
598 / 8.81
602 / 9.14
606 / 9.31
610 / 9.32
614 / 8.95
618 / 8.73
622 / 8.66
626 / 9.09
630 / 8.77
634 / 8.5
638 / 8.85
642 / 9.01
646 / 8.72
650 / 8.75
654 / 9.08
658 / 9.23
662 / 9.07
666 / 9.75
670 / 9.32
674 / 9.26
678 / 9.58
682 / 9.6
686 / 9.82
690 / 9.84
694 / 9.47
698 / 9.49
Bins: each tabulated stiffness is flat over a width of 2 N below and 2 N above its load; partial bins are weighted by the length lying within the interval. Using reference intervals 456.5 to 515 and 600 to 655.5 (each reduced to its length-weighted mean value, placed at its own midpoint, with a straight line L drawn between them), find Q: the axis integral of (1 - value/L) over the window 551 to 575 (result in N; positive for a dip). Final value 3.0 N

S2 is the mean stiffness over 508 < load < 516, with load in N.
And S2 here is 7.69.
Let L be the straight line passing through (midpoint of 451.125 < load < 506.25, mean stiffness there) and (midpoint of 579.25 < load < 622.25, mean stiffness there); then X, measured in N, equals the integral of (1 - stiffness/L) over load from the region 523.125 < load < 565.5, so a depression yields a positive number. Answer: 6.0 N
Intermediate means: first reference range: 8.28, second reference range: 8.8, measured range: 7.35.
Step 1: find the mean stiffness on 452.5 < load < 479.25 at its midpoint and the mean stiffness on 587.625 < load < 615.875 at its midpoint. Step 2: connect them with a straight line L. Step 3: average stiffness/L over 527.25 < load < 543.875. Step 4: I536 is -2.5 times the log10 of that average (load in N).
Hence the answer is 0.186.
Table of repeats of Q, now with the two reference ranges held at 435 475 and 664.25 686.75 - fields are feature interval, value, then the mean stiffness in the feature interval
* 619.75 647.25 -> 1.8 N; 8.8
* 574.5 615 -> 2.5 N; 8.76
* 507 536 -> 4.9 N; 7.61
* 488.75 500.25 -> 1.2 N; 8.09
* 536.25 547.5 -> 2.2 N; 7.36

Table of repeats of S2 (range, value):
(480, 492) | 7.98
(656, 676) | 9.33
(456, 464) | 8.6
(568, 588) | 8.25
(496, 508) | 7.89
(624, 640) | 8.8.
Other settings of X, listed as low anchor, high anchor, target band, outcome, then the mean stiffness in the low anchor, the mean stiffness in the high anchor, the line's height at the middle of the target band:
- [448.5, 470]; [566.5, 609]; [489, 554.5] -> 7.8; 8.74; 8.57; 8.65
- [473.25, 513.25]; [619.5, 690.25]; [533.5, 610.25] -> 4.8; 7.98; 9.14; 8.55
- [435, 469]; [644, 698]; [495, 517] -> 3.1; 9.05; 9.35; 9.12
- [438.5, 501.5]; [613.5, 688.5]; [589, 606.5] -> 0.1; 8.54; 9.1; 8.93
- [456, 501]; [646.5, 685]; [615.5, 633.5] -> 0.5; 8.26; 9.28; 9.06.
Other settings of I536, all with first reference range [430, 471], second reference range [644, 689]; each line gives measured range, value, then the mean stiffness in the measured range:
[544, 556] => 0.258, 7.27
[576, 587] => 0.110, 8.35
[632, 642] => 0.065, 8.74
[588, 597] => 0.066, 8.7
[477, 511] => 0.153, 7.97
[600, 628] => 0.028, 9.03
